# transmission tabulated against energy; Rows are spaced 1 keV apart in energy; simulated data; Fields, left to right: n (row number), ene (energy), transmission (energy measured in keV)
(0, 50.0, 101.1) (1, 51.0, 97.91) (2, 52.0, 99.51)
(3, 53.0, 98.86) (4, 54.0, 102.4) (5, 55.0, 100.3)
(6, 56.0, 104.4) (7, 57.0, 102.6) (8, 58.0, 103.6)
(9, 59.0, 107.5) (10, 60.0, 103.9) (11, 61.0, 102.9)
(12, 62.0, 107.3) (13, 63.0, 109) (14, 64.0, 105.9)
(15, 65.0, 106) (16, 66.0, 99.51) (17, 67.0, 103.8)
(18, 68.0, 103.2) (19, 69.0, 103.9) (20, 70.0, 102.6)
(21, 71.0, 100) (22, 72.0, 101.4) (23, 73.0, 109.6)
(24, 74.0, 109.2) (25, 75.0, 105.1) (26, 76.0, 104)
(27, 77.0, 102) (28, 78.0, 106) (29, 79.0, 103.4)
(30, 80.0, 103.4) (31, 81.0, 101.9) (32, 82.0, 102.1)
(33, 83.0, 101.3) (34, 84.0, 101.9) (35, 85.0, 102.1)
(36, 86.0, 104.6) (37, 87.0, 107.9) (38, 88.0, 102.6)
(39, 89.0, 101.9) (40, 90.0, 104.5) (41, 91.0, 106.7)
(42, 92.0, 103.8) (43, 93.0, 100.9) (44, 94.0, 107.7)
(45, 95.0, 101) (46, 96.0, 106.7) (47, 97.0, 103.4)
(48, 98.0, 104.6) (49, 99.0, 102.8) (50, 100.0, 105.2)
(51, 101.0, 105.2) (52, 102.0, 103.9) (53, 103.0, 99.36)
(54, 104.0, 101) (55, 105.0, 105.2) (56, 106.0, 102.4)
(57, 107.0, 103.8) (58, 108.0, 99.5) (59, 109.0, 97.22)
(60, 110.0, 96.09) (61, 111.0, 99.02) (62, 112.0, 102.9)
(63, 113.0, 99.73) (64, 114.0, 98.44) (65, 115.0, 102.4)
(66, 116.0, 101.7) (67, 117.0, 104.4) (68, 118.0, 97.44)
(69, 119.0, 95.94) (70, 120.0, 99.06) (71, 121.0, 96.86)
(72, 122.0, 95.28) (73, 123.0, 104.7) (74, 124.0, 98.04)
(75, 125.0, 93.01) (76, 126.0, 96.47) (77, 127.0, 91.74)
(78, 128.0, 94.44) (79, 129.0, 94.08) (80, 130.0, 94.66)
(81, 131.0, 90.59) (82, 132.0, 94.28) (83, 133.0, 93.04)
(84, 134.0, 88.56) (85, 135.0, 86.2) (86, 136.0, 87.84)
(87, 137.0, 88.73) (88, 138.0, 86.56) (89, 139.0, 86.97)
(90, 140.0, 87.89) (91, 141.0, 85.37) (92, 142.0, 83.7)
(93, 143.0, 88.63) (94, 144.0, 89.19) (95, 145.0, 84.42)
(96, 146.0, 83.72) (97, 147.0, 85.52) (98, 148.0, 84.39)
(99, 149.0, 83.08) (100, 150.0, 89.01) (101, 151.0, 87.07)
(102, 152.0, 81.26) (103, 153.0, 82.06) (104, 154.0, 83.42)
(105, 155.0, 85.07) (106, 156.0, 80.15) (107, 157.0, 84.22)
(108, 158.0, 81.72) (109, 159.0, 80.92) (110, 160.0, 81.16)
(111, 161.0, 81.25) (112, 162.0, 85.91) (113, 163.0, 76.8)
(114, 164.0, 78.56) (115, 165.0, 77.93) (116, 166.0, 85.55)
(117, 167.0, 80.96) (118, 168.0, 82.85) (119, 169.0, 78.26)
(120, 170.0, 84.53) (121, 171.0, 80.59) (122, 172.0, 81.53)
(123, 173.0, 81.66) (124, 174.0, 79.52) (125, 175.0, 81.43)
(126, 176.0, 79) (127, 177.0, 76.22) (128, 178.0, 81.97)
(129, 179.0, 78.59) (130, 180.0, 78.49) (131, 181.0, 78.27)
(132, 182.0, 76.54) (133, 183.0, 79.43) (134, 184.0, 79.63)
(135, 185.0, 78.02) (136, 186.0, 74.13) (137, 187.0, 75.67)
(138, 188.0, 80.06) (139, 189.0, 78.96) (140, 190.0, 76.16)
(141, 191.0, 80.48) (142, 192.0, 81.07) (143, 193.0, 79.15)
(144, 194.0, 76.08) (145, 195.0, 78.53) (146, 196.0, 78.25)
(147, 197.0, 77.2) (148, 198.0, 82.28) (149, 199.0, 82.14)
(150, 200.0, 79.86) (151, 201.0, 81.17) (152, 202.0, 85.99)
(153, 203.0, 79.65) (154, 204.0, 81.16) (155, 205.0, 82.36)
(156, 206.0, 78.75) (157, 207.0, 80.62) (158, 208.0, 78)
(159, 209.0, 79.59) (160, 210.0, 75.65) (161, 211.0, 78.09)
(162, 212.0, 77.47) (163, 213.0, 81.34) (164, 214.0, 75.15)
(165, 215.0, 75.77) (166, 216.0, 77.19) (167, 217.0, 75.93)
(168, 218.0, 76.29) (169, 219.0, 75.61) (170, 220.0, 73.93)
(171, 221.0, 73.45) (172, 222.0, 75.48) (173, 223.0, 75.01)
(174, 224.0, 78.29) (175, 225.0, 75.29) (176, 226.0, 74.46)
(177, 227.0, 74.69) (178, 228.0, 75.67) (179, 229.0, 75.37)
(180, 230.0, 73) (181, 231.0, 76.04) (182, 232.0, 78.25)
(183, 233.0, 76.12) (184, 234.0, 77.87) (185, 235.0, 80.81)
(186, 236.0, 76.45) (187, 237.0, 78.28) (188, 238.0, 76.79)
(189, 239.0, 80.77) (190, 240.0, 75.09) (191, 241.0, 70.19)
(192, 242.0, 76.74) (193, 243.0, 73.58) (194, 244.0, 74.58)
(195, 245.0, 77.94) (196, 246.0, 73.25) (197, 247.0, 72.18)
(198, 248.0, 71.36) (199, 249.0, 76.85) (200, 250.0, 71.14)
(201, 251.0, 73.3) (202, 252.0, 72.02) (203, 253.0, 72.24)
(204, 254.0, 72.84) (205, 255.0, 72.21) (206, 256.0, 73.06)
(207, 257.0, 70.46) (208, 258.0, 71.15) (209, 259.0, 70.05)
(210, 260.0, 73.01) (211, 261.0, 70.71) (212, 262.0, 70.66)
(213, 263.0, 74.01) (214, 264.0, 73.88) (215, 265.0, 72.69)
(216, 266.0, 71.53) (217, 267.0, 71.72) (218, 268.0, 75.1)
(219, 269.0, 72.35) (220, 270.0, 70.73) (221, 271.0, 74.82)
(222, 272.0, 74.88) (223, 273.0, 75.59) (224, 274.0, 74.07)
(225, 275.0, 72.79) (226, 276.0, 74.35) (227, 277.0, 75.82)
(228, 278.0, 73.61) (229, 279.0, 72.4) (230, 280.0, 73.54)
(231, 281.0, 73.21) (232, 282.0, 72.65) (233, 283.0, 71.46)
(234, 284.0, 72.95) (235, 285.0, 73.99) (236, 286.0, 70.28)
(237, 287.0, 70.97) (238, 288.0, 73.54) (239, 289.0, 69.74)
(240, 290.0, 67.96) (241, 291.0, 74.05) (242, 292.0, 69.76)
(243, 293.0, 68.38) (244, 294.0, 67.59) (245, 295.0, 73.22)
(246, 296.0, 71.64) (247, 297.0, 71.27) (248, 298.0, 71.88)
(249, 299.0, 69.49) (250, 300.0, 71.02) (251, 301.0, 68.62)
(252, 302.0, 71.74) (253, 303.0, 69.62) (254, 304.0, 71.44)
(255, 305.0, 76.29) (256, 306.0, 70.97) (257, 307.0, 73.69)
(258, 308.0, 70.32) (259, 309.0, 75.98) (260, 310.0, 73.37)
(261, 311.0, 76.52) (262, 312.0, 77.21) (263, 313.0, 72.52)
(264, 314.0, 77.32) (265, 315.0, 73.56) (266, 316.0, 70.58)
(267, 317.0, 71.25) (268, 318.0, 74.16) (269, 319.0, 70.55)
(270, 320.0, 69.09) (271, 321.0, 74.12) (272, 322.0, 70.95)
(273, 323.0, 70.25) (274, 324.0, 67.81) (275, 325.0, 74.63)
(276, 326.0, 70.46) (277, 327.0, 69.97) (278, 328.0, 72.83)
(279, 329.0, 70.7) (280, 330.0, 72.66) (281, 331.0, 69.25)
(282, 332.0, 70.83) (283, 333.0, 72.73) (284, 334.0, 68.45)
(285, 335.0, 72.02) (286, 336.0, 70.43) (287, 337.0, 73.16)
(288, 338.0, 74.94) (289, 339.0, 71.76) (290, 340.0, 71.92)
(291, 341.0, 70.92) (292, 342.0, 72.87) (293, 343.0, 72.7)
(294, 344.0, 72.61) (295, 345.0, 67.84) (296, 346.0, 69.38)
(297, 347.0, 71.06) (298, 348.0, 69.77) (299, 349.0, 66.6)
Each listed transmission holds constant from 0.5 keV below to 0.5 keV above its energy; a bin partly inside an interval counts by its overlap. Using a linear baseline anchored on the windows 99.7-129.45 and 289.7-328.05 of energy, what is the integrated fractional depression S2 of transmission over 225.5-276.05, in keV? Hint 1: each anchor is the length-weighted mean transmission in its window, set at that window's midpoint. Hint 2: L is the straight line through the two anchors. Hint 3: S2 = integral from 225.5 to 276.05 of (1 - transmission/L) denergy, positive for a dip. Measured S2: 3.8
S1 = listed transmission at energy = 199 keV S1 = 82.14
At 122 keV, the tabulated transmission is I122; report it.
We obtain 95.28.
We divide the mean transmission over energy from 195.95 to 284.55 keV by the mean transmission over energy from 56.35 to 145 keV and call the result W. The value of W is 0.8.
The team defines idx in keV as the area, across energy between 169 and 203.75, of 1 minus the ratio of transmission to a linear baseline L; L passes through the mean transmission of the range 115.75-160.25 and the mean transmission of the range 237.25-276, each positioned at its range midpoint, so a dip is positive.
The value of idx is 1.5 keV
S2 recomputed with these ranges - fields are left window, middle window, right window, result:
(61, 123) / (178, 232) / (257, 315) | 4.6 keV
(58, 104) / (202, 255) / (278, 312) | 3.7 keV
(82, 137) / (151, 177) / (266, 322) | 2.9 keV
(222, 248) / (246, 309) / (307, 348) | 1.5 keV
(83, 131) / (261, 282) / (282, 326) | 0.9 keV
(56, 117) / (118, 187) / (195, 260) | 4.1 keV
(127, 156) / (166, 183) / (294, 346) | 0.9 keV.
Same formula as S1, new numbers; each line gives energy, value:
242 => 76.74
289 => 69.74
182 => 76.54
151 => 87.07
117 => 104.4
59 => 107.5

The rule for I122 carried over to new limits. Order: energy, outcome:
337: 73.16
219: 75.61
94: 107.7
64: 105.9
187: 75.67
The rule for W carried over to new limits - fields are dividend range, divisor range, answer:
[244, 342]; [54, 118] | 0.70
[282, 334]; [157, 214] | 0.90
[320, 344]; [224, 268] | 0.96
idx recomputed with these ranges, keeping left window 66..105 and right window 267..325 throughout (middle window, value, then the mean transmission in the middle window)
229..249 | 1.25 keV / 75.8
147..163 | 1.73 keV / 83.2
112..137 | 0.54 keV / 95.8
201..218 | 1.26 keV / 78.9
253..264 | 0.85 keV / 71.9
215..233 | 1.63 keV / 75.5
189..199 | 0.98 keV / 79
